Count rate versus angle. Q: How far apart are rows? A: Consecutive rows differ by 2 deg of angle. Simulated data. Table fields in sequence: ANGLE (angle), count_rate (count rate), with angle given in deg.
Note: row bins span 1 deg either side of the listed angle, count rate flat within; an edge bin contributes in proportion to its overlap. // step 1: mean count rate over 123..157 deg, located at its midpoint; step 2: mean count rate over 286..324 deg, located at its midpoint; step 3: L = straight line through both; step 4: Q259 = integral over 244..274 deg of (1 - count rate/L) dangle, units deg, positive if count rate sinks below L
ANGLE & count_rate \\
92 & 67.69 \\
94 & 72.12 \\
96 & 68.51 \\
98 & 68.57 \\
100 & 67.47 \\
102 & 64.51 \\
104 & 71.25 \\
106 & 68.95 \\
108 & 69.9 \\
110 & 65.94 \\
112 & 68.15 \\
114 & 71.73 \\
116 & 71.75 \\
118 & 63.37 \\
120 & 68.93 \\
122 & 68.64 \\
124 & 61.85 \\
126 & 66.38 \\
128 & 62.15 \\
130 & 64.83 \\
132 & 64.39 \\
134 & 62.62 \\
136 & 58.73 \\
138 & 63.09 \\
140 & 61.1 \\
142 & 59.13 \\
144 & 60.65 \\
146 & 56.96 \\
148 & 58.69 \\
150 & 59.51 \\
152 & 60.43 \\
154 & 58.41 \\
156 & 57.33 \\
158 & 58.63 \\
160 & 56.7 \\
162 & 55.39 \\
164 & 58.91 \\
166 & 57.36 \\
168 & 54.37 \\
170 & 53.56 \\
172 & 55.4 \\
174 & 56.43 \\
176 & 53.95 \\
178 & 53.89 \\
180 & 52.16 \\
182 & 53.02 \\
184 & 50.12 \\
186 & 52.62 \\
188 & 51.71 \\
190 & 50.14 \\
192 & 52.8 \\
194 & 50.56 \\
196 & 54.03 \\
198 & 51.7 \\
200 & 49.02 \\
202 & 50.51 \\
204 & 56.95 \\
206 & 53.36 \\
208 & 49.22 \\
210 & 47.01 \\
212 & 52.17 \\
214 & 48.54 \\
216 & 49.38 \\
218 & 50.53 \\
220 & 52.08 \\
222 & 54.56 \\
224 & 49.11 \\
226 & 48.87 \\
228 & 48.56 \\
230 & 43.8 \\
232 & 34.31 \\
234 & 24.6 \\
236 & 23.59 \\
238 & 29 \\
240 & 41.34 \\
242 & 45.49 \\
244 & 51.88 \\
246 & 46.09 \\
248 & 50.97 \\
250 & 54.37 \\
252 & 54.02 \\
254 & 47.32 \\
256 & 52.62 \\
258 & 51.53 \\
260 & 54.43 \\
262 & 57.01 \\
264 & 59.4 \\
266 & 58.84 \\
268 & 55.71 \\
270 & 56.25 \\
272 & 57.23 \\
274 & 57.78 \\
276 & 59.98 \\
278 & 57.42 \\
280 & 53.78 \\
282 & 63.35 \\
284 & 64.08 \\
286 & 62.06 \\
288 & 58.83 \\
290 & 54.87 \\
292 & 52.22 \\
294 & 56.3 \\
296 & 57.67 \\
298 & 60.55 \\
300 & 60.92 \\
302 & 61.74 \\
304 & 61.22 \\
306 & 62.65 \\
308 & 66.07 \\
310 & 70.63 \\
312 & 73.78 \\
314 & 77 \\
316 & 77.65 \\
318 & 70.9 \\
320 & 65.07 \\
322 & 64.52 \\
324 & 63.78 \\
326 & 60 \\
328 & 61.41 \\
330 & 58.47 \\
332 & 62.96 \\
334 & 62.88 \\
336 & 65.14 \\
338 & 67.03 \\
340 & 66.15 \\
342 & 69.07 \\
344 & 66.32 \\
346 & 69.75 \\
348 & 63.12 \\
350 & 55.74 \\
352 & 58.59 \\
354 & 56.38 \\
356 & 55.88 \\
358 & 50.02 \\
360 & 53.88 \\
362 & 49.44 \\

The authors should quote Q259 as 4.3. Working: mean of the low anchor 61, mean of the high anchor 64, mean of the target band 54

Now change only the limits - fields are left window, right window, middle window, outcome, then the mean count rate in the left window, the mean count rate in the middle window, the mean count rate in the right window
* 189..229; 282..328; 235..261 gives 4.6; 51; 46.4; 63.7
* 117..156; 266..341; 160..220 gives 9.1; 62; 52.6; 62.3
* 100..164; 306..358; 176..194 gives 3.3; 63.2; 52.1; 64.8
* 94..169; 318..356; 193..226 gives 6.3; 63.2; 51.1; 63.1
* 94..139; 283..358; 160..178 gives 2.8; 66.6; 55.6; 63.1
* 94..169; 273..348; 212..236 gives 6.9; 63.2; 45.2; 63.3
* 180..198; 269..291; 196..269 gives 8.6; 51.9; 48.6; 58.7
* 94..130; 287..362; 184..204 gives 4.3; 67.6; 51.7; 62.5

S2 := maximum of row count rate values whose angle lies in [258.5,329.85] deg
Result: 77.65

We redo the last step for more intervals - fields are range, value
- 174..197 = 56.43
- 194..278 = 59.98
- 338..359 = 69.75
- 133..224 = 63.09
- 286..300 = 62.06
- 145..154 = 60.43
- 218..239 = 54.56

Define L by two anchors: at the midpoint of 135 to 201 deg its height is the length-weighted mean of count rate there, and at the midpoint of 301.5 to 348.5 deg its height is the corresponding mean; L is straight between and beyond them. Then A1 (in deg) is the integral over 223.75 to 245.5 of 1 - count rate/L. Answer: 7.32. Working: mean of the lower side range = 55.7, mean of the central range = 39.9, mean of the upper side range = 66.2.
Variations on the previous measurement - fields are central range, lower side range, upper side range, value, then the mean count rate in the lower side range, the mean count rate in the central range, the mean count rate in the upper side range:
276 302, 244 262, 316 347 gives -0.3 deg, 51.8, 58.7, 65.3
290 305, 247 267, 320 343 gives 0.2 deg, 54.1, 58.4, 63.8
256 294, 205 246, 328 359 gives -3.9 deg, 44.9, 57.3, 61.8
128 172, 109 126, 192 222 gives 1.8 deg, 67.5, 59.1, 51.2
